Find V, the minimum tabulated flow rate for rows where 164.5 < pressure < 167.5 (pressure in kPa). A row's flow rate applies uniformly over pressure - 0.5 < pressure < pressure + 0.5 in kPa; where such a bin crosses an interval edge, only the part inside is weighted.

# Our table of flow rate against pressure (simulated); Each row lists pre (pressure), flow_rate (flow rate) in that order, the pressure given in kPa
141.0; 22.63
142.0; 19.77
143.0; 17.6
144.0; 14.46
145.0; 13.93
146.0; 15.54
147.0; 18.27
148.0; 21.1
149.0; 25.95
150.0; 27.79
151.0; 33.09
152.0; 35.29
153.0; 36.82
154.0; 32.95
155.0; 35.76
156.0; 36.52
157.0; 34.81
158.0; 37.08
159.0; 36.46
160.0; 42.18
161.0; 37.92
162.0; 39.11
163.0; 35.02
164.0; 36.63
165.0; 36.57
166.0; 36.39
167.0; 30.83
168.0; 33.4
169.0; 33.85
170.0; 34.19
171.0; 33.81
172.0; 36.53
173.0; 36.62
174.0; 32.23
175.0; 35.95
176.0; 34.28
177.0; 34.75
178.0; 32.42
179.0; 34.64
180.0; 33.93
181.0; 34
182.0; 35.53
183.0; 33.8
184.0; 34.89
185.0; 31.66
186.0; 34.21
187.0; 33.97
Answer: 30.83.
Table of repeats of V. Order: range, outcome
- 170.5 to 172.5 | 33.81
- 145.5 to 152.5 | 15.54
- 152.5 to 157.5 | 32.95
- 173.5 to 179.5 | 32.23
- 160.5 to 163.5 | 35.02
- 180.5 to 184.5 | 33.8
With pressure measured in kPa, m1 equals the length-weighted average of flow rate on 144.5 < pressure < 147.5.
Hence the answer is 15.9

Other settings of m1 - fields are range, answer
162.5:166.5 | 36.2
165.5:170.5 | 33.7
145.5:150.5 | 21.7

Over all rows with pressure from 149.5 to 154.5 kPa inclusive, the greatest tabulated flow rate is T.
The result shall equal 36.82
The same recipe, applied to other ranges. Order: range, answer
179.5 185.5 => 35.53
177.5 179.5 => 34.64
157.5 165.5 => 42.18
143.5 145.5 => 14.46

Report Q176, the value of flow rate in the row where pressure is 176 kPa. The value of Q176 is 34.28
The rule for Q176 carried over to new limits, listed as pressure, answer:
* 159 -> 36.46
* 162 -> 39.11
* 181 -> 34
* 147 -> 18.27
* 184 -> 34.89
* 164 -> 36.63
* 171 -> 33.81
